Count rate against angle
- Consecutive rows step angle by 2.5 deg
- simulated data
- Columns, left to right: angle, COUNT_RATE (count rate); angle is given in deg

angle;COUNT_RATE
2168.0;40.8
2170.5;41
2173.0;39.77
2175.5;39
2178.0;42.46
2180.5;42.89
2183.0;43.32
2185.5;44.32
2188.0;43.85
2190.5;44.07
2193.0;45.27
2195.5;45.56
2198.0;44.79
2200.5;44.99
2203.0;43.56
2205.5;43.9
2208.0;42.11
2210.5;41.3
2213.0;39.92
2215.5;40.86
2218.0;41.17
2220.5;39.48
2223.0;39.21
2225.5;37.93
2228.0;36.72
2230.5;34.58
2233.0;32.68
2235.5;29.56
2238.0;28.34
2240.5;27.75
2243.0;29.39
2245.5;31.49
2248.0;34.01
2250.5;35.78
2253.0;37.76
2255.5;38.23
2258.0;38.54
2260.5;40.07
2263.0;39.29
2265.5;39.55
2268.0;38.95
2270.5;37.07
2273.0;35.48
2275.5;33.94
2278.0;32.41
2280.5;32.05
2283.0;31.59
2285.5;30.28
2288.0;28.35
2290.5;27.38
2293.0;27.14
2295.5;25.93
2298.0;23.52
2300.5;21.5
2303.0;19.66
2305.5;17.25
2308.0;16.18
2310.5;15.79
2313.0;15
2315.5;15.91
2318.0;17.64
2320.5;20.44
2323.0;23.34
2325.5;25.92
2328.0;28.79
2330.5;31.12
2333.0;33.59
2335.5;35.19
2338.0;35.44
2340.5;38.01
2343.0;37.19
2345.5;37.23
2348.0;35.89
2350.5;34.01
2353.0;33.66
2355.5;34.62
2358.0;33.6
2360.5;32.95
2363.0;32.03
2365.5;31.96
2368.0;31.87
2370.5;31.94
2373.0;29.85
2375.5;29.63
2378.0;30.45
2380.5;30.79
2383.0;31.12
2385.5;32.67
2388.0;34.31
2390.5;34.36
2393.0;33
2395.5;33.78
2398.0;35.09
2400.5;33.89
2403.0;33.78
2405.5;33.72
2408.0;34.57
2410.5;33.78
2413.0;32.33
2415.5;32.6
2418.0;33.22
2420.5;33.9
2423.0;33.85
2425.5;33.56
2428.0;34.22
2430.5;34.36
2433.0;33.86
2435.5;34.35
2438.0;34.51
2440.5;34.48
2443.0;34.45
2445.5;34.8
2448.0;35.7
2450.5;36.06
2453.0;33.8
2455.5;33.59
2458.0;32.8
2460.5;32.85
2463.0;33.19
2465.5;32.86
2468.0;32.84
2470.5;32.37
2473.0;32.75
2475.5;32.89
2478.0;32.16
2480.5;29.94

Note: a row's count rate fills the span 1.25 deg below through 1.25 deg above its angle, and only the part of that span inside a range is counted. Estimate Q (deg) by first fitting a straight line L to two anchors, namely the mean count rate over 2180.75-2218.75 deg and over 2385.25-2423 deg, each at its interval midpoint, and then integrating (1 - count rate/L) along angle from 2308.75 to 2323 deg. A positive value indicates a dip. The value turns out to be 7.7 deg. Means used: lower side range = 43.3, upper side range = 33.7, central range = 17.5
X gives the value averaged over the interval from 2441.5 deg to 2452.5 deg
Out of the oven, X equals 35.1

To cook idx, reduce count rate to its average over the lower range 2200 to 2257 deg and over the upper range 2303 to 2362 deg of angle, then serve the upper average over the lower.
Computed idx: 0.8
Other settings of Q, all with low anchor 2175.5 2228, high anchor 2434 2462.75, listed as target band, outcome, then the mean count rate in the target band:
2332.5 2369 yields 2.9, 34.5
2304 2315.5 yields 6.7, 16.1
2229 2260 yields 5.7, 33.4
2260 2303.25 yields 9.1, 31.5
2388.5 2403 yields 0.8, 34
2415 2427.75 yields 0.6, 33.5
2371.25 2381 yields 1.7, 30.2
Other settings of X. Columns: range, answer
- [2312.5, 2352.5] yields 29.4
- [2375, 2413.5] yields 33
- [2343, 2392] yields 32.9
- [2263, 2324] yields 26.4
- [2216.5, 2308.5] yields 32.3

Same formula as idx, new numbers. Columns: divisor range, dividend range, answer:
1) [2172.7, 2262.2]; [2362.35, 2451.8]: 0.85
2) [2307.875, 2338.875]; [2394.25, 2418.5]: 1.38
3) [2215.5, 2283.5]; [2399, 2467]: 0.96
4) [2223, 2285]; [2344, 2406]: 0.95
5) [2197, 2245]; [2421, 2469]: 0.90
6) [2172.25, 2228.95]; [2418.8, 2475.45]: 0.80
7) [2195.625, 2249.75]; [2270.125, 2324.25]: 0.66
